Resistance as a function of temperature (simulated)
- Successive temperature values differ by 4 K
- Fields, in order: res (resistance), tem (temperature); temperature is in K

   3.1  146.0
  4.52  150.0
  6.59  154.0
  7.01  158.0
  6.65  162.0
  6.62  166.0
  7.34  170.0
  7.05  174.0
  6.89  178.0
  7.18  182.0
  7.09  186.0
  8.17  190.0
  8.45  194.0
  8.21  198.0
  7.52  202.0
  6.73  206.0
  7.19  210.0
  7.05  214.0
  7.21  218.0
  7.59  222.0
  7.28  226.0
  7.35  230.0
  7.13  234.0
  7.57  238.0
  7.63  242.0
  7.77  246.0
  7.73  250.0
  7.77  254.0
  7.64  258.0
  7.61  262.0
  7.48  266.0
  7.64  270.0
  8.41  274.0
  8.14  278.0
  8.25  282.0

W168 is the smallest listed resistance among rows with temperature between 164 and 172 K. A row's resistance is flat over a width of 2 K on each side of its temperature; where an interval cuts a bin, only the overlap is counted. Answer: 6.62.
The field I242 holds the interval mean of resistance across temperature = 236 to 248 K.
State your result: 7.66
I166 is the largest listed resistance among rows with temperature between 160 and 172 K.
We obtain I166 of 7.34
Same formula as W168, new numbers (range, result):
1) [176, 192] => 6.89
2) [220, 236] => 7.13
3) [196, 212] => 6.73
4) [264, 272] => 7.48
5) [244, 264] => 7.61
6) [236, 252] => 7.57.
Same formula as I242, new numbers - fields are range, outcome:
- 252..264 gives 7.67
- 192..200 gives 8.33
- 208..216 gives 7.12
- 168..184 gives 7.12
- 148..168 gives 6.28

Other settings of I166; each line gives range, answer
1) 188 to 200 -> 8.45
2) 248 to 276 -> 8.41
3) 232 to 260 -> 7.77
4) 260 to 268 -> 7.61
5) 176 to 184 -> 7.18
